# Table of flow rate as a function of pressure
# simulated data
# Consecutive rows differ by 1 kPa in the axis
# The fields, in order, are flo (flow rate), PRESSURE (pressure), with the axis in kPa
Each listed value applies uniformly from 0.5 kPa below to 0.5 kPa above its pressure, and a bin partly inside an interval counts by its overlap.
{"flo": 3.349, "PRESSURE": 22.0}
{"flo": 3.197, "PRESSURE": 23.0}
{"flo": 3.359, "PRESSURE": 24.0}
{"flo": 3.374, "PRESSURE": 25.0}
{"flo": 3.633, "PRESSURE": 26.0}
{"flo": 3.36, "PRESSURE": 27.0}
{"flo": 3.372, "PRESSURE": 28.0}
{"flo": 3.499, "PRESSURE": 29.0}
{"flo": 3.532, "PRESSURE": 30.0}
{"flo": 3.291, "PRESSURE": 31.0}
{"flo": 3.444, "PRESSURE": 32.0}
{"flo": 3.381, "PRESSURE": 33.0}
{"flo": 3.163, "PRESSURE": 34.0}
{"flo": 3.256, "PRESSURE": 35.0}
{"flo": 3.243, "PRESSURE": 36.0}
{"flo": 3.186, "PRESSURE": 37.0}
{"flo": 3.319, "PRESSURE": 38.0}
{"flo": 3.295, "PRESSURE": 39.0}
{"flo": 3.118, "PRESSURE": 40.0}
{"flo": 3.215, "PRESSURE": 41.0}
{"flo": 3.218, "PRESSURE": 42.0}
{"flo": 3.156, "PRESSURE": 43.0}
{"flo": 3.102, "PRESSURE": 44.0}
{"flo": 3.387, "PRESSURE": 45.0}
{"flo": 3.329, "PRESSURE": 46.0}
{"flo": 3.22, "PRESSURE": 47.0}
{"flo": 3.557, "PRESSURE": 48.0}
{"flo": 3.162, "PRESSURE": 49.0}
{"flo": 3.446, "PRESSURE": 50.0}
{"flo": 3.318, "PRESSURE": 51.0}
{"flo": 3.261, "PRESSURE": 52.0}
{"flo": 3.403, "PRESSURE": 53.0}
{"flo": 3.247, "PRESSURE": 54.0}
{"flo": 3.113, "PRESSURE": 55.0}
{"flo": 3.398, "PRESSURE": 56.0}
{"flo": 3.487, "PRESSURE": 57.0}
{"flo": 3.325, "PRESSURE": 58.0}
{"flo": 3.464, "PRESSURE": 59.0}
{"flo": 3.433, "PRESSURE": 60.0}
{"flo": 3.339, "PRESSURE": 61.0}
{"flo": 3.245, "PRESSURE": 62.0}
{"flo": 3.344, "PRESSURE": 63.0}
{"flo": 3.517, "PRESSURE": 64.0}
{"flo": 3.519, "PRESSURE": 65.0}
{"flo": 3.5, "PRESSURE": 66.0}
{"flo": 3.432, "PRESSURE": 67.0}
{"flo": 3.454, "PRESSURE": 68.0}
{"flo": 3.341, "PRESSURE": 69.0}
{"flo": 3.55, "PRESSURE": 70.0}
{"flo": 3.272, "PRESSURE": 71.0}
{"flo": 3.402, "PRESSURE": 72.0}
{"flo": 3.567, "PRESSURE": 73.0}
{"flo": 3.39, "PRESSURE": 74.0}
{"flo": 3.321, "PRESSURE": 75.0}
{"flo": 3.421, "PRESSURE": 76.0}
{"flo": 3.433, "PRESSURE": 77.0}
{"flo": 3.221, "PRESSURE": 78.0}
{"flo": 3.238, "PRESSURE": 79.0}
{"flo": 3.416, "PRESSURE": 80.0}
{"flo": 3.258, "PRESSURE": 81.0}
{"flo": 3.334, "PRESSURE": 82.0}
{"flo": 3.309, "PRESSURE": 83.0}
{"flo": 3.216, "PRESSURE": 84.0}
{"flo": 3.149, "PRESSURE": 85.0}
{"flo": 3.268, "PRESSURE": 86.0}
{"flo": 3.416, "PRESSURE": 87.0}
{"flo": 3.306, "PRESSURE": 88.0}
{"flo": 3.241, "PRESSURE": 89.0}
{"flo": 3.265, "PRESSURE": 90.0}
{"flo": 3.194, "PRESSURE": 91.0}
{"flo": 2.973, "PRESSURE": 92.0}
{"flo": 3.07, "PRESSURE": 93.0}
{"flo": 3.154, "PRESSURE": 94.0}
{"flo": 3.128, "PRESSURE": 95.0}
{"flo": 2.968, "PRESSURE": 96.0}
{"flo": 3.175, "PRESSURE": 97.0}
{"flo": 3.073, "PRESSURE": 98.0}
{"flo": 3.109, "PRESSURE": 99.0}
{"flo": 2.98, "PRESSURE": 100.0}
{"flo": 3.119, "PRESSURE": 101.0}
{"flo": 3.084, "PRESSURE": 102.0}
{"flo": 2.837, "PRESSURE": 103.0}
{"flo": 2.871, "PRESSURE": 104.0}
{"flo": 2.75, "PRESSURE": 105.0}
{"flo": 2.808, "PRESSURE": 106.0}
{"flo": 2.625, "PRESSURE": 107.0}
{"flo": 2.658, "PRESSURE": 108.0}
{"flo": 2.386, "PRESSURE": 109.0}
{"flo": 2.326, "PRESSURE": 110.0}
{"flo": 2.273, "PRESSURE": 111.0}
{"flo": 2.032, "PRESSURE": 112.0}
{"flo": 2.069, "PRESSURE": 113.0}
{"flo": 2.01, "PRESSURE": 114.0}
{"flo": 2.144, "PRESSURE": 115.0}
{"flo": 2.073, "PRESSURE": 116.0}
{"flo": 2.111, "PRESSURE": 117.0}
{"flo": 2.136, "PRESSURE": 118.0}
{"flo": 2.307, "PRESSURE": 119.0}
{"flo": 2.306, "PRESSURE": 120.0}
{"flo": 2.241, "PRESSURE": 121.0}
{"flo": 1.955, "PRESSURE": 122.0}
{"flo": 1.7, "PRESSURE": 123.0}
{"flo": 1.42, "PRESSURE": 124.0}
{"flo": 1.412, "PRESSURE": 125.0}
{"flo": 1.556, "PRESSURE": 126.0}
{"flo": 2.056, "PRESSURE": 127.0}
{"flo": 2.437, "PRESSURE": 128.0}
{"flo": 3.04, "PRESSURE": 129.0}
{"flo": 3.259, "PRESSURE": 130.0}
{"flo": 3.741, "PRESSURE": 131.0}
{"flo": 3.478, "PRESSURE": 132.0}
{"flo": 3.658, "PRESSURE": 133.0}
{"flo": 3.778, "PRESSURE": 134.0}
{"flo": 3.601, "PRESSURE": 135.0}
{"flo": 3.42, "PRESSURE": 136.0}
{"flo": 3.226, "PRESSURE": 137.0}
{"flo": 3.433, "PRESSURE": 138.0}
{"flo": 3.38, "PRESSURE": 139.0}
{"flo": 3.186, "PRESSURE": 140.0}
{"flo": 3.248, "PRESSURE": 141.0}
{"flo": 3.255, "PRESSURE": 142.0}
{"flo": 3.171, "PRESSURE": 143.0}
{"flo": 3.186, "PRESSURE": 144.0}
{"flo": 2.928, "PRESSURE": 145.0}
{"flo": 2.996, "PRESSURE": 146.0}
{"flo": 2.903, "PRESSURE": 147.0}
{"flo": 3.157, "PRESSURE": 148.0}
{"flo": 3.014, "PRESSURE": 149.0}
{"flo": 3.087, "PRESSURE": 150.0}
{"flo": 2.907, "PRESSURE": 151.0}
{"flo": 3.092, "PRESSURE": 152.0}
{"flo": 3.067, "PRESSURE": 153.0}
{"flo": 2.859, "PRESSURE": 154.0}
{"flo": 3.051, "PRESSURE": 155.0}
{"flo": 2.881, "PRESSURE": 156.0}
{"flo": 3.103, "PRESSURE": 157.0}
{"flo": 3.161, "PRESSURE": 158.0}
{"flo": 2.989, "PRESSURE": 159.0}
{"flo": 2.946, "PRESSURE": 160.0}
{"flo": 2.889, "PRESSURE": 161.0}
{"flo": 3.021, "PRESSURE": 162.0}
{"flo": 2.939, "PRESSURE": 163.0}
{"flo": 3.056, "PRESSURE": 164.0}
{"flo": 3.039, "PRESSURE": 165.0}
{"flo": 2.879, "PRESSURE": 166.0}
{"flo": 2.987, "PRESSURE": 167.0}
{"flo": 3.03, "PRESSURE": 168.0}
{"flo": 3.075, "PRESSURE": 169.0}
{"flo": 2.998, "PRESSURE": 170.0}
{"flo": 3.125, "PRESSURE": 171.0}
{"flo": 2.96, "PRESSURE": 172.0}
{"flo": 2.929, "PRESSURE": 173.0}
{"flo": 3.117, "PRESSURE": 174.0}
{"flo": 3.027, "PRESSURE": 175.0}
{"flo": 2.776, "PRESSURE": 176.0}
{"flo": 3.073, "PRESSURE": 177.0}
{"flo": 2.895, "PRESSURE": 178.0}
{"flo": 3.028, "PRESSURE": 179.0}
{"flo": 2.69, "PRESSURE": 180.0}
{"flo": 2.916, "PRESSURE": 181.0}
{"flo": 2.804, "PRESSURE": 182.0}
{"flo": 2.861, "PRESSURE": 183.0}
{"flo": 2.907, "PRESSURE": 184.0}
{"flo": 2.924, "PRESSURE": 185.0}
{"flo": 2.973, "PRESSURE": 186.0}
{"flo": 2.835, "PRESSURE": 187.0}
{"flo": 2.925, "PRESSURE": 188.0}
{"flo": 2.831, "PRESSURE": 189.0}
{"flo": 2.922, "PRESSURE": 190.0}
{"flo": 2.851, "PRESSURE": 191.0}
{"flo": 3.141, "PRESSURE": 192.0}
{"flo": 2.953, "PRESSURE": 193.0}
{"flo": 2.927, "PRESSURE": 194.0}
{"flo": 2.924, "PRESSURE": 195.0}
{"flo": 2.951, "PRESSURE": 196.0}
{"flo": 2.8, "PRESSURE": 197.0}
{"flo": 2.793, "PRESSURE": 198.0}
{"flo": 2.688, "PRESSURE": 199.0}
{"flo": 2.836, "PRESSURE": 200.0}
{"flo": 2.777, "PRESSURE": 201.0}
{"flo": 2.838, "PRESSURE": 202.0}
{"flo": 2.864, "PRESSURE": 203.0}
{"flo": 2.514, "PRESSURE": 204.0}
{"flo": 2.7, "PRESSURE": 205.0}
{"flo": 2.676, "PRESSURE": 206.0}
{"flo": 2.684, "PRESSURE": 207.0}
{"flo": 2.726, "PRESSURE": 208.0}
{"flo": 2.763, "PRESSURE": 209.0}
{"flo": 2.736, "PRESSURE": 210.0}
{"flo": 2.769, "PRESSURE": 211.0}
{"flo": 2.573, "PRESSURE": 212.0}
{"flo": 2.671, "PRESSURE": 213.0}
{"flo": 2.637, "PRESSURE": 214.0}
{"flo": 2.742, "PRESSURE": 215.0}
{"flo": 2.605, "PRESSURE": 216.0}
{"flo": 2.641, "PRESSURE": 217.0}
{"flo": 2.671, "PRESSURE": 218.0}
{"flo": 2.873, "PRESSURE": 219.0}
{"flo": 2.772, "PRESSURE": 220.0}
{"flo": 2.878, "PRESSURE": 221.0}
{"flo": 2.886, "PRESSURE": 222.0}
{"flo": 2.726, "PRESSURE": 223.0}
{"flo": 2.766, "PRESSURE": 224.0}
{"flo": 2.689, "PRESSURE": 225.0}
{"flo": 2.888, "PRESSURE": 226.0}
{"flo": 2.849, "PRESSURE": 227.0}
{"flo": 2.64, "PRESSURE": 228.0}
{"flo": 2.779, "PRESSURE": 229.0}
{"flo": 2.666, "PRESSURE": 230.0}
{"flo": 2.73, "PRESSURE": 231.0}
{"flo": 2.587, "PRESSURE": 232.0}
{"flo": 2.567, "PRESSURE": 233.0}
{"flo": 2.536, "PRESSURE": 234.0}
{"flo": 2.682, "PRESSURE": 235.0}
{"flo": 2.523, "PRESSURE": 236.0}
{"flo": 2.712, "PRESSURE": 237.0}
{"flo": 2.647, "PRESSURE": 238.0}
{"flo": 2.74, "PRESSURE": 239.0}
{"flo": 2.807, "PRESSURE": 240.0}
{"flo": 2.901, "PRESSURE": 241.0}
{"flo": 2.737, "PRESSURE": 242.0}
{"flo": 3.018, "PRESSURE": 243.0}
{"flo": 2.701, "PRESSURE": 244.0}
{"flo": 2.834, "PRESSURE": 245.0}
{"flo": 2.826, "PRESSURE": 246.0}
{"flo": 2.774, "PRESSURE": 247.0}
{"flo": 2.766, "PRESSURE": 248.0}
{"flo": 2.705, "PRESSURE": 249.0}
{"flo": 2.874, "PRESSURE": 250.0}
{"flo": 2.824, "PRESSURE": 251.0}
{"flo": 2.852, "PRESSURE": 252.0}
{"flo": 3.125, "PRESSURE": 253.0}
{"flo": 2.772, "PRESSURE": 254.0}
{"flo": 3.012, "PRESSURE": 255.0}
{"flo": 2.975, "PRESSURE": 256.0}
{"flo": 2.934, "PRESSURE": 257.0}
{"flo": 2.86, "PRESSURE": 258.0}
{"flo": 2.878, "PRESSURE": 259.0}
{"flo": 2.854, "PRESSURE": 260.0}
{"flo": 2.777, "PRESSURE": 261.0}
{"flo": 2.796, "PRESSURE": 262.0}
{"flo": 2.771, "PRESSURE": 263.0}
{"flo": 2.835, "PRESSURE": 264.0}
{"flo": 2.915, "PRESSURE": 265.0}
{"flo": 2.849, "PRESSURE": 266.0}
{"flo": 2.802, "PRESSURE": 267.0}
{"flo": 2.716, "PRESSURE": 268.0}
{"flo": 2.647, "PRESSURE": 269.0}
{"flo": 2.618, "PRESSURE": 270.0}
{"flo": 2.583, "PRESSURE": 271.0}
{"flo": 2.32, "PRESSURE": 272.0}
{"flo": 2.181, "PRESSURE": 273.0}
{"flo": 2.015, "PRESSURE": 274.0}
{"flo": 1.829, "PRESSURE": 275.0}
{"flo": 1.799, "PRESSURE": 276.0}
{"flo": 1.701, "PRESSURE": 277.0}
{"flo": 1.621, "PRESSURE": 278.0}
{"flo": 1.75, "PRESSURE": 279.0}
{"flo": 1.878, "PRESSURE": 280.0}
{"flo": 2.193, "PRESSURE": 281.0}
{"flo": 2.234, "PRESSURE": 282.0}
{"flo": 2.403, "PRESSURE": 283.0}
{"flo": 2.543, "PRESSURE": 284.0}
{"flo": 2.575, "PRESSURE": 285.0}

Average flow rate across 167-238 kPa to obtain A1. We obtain 2.81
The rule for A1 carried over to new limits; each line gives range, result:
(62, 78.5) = 3.41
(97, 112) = 2.77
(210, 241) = 2.71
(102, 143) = 2.64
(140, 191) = 2.99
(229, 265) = 2.79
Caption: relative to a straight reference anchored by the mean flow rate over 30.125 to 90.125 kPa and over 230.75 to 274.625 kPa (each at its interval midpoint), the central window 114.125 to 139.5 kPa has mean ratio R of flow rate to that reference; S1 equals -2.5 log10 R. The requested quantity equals 0.187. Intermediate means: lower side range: 3.33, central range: 2.63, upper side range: 2.74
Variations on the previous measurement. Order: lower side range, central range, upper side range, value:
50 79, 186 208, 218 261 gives 0.04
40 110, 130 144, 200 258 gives -0.13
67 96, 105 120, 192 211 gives 0.35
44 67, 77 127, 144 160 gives 0.18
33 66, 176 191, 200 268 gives 0.01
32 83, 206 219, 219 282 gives 0.03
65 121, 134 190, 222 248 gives -0.07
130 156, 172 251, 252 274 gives 0.06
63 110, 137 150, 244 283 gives -0.06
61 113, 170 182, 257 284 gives -0.06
